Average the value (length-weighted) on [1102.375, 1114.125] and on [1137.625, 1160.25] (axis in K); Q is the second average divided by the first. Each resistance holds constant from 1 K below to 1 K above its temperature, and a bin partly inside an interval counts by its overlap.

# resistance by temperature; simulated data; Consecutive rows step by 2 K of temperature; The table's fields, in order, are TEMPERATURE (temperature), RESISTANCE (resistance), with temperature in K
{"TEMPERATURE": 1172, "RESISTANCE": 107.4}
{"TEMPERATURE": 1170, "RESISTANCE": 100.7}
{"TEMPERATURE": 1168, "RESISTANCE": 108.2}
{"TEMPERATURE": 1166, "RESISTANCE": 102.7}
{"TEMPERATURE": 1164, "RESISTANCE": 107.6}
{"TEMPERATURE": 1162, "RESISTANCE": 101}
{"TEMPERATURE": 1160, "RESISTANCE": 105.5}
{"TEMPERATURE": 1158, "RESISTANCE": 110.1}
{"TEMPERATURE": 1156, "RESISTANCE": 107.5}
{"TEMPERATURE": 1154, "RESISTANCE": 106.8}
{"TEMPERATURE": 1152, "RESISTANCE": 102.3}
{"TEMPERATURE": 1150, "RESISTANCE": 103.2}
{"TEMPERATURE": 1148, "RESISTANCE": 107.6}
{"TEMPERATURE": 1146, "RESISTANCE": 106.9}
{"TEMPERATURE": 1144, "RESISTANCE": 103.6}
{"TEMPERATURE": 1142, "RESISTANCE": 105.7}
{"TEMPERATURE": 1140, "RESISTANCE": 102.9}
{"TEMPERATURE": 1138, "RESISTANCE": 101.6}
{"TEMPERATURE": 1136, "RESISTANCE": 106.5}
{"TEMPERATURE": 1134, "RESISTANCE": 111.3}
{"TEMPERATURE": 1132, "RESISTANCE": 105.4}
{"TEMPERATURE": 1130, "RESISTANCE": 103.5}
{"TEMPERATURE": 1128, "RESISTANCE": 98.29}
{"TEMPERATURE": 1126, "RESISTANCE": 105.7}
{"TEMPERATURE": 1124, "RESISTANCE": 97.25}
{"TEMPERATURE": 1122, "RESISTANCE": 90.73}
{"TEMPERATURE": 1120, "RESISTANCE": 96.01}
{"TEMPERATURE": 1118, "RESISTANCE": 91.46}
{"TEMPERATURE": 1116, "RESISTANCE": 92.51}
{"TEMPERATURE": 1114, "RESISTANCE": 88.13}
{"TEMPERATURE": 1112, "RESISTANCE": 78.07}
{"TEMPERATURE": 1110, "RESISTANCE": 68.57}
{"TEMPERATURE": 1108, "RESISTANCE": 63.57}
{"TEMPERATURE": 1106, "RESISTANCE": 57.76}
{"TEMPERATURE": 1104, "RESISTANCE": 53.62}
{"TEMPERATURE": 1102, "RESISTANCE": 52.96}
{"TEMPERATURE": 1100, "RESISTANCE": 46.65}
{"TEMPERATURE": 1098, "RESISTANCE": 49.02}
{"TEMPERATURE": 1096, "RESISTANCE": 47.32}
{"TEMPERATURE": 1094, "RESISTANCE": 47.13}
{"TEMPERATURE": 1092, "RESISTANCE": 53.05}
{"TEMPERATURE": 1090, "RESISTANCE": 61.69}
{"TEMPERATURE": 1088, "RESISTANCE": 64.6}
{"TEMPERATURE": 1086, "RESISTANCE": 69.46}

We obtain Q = 1.60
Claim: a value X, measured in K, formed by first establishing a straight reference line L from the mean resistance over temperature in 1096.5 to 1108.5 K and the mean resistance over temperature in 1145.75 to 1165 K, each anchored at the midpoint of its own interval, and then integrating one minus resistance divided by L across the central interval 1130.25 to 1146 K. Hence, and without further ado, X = -3.0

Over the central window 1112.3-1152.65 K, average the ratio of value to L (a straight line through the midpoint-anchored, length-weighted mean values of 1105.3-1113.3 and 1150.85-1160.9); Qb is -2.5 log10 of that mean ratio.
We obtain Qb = -0.162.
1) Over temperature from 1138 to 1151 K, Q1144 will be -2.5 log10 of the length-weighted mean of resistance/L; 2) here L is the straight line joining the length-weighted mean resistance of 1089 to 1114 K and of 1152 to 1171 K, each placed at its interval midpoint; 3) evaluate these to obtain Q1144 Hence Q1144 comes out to -0.143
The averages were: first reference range 57.9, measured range 105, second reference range 105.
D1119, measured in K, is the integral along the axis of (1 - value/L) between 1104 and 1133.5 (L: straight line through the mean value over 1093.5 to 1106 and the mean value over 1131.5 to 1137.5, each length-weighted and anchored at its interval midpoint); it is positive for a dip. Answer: -2.2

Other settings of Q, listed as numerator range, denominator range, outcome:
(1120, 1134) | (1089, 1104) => 1.96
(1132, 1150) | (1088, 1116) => 1.75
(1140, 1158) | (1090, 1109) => 2.00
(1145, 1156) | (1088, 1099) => 2.00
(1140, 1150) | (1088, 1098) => 1.98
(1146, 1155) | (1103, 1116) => 1.50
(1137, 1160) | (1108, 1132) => 1.15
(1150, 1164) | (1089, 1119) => 1.66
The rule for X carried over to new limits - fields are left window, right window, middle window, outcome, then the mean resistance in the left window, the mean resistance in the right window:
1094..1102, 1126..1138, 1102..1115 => -0.2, 48.3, 105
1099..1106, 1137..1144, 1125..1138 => -2.0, 52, 103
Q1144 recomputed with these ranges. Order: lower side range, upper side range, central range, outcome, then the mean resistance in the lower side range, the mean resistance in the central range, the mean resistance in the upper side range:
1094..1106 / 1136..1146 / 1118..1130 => -0.193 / 50.3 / 97.6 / 104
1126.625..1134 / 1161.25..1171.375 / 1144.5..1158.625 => -0.022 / 104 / 106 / 104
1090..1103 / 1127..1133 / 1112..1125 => -0.090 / 50.3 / 91.6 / 102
